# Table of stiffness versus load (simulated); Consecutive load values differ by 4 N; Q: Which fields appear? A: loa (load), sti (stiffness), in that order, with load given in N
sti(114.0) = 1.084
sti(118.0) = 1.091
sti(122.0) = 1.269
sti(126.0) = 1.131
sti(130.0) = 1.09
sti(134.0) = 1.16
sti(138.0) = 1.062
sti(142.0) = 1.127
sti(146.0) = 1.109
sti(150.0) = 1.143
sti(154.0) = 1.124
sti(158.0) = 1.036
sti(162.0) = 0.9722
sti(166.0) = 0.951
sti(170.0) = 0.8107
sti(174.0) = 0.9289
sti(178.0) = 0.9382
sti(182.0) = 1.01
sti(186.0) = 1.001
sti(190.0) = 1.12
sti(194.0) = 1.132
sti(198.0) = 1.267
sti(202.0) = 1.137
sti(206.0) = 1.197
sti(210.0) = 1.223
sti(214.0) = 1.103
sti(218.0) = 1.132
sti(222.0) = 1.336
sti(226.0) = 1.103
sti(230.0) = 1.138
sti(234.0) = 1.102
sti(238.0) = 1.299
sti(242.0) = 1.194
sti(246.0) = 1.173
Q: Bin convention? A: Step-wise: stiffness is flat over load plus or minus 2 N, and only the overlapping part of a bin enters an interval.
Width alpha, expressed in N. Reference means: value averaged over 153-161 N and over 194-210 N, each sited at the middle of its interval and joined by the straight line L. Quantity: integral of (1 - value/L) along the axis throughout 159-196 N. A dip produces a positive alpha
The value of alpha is 4.5 N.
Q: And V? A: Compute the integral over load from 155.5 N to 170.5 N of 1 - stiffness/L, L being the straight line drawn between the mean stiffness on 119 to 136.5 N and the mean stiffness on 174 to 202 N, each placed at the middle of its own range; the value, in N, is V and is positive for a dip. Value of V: 2.0 N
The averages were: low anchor 1.16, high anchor 1.07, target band 0.962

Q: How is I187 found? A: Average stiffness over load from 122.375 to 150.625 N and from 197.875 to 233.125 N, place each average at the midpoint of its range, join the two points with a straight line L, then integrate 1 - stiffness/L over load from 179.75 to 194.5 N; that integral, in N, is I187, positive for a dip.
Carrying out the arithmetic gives 1.3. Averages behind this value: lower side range 1.12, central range 1.06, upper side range 1.17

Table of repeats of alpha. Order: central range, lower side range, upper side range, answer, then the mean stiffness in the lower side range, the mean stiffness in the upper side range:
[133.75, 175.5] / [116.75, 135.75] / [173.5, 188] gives 1.0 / 1.15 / 0.974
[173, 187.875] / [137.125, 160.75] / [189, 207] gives 2.3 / 1.1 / 1.17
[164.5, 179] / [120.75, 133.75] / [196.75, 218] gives 3.3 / 1.16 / 1.18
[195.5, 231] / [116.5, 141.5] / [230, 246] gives -0.2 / 1.13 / 1.19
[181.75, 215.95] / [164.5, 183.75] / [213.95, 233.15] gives -3.1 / 0.926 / 1.16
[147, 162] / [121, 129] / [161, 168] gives -1.0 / 1.18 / 0.96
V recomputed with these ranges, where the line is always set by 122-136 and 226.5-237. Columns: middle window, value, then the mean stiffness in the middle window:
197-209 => -0.6 N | 1.2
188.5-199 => -0.3 N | 1.17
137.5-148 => 0.4 N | 1.1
